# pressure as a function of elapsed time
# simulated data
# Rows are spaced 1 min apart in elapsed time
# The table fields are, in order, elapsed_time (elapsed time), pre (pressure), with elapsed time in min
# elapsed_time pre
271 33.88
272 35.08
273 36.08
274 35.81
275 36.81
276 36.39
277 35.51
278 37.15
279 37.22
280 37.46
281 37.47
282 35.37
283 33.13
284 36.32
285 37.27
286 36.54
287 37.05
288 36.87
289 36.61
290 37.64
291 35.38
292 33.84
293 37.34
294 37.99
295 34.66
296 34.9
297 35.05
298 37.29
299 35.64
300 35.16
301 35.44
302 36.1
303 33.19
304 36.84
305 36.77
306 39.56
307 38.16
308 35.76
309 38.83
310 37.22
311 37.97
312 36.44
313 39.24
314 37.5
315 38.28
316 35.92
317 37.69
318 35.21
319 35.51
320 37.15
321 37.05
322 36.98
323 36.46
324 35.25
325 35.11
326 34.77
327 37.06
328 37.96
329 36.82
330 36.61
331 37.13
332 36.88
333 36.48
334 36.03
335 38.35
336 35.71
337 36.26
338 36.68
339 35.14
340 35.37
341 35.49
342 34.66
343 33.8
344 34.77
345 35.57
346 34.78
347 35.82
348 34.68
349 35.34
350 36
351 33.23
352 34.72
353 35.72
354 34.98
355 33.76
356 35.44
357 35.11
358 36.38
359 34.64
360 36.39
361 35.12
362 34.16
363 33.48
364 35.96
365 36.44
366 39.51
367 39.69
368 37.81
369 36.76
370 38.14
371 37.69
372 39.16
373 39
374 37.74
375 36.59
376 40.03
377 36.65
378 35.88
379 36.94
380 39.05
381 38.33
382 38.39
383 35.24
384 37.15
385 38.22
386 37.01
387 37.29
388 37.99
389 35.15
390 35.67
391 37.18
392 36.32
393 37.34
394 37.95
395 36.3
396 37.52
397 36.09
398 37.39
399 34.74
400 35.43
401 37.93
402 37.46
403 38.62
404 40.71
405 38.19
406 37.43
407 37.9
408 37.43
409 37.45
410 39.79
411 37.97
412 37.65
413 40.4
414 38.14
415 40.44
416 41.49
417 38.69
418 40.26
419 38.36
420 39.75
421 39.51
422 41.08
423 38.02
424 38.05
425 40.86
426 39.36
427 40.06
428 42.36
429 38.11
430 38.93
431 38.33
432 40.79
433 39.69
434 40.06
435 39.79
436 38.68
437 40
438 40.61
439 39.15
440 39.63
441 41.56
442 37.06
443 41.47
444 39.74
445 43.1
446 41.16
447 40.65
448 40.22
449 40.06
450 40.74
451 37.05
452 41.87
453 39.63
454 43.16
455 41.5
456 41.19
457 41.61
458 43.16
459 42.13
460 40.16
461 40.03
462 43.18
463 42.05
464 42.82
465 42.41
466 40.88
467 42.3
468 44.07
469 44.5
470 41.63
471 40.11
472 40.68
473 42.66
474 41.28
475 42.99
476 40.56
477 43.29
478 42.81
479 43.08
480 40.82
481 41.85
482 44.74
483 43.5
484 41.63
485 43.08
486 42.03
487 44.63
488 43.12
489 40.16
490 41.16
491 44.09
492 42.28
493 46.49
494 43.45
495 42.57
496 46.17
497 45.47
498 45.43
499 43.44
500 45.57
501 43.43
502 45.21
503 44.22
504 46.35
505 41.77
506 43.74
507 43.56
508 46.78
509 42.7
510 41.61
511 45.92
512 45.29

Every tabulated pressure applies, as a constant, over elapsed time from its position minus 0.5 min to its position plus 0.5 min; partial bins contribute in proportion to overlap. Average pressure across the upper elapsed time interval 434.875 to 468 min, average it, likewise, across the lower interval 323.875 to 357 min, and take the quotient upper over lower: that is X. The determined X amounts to 1.15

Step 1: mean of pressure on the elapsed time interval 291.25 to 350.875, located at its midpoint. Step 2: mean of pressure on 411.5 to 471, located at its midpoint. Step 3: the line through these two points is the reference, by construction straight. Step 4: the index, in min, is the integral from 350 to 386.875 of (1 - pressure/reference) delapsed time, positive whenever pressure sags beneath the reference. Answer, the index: 1.2 min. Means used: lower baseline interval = 36.2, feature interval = 36.7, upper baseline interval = 40.5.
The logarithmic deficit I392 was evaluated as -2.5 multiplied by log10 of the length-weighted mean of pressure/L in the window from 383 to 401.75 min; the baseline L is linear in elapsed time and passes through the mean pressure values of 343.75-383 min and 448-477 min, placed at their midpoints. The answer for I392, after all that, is 0.03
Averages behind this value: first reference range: 36.4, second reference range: 41.6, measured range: 36.8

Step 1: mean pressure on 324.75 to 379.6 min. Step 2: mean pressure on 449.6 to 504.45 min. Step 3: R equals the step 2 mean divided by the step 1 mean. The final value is 1.18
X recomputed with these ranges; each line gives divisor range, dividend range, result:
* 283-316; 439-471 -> 1.13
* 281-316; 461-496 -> 1.17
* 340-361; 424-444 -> 1.13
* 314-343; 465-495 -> 1.17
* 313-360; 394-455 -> 1.09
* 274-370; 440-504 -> 1.17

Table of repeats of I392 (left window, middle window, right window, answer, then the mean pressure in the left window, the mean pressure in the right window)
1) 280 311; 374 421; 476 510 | 0.06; 36.4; 43.5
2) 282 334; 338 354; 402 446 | 0.07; 36.5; 39.5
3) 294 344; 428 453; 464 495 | 0.03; 36.4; 42.5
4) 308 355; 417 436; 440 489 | 0.01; 36.2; 41.7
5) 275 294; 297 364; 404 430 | 0.04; 36.4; 39.2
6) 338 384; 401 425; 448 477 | 0.00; 36.2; 41.6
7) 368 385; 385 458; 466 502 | 0.02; 37.7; 43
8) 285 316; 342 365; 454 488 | 0.10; 36.6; 42.2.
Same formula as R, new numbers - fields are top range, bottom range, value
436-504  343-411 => 1.15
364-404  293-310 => 1.03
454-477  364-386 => 1.11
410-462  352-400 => 1.09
